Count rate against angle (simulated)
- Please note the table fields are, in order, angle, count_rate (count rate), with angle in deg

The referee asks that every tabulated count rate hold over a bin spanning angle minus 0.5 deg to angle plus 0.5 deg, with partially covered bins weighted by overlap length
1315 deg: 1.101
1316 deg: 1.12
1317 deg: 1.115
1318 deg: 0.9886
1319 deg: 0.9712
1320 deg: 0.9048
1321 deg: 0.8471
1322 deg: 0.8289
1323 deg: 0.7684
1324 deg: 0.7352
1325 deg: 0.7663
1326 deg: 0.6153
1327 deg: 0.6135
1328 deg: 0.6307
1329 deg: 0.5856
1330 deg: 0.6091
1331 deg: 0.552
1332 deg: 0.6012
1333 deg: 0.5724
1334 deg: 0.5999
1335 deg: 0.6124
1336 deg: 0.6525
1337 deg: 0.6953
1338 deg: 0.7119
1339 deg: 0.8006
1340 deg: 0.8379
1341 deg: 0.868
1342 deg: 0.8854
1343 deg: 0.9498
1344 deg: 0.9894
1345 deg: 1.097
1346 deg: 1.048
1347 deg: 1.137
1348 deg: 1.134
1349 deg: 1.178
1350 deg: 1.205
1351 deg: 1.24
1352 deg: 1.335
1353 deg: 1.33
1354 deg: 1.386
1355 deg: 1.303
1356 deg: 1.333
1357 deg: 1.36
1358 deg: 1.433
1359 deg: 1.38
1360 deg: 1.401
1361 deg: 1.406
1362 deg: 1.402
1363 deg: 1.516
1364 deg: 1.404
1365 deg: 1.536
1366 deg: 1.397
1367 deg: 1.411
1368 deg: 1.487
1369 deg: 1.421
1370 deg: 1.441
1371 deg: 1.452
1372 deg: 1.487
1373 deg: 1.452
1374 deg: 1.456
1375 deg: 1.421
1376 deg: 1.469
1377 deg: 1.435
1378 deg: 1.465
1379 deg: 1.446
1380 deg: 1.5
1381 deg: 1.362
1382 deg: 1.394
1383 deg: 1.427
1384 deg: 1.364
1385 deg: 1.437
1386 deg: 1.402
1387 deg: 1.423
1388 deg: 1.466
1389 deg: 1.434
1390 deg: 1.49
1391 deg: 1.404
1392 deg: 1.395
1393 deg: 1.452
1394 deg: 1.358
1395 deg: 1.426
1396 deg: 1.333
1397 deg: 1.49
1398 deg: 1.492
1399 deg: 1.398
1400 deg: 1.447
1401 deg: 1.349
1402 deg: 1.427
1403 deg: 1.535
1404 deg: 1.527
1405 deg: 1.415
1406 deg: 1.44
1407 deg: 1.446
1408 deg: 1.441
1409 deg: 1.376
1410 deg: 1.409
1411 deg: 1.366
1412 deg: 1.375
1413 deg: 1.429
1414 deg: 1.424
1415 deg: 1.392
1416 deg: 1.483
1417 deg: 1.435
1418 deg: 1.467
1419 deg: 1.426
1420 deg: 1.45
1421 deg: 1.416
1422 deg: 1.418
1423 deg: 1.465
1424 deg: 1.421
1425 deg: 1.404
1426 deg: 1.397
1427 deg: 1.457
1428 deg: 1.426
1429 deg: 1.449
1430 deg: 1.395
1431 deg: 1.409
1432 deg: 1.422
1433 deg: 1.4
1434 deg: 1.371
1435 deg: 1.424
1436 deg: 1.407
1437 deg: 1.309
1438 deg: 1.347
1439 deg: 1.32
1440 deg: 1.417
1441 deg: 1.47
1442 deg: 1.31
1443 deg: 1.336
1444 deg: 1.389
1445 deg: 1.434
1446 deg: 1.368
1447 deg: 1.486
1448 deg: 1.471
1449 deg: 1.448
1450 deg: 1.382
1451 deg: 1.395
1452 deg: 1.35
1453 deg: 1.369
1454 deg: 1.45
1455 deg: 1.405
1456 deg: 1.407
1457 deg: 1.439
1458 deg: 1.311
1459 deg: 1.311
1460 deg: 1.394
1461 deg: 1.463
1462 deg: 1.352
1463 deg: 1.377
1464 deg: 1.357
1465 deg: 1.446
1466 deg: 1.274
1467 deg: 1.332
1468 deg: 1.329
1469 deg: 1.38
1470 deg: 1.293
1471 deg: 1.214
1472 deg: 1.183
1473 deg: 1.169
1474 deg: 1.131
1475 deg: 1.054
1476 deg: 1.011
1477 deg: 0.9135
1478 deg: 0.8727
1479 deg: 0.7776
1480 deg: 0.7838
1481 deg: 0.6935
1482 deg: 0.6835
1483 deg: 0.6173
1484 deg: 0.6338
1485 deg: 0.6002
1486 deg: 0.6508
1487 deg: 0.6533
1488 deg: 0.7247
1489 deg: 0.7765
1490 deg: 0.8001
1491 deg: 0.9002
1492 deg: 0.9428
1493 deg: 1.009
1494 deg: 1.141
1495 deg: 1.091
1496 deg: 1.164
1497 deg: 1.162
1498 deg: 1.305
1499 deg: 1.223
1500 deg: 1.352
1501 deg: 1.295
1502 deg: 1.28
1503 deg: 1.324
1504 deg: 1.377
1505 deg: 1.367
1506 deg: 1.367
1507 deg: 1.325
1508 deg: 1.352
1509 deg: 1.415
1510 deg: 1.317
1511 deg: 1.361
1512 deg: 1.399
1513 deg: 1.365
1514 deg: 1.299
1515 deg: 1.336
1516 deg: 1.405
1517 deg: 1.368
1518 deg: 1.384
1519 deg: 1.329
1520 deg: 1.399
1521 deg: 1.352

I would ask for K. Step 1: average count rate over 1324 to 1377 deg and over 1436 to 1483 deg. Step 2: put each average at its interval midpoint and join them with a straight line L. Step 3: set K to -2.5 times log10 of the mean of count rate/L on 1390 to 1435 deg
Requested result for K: -0.19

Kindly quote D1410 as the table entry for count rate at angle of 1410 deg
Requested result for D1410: 1.409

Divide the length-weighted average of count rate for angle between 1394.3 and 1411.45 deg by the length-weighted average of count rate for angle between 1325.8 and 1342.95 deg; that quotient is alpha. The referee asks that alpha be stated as 2.10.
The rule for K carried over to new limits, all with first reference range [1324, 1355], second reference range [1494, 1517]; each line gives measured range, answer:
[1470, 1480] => 0.186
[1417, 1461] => -0.230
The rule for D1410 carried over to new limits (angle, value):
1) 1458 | 1.311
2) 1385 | 1.437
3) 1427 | 1.457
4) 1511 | 1.361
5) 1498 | 1.305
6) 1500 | 1.352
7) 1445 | 1.434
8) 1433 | 1.4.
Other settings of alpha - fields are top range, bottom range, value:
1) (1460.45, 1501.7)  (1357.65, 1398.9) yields 0.74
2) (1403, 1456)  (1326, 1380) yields 1.24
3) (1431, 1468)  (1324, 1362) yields 1.43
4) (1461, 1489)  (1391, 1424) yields 0.72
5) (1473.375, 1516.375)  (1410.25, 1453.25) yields 0.76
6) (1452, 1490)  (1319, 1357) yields 1.23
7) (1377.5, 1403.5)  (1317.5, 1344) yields 1.92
